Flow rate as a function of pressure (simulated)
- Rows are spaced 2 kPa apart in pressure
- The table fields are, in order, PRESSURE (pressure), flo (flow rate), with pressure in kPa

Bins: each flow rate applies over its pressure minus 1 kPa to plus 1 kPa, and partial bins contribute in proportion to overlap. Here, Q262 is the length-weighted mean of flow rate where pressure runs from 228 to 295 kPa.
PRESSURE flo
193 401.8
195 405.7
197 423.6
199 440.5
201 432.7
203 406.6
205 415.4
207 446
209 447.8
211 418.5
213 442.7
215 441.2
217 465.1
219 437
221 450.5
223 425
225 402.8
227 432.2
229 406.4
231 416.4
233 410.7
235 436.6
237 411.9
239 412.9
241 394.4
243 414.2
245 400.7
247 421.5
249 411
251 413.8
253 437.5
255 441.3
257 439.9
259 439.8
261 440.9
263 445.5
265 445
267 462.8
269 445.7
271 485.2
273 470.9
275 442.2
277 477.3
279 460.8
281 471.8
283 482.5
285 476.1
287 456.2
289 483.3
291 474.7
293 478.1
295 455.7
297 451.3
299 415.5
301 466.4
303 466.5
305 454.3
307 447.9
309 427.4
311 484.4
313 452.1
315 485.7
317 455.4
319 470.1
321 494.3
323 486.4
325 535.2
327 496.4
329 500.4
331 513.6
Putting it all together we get 443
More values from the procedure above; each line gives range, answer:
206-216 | 439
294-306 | 452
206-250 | 425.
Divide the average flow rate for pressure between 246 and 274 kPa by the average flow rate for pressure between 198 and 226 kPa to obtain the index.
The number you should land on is 1.02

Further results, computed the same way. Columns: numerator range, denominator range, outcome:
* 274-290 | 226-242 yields 1.13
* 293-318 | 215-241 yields 1.07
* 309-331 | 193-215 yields 1.13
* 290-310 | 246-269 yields 1.04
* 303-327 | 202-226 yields 1.09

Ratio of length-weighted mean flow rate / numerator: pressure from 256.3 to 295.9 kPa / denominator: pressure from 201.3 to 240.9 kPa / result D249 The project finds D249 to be 1.08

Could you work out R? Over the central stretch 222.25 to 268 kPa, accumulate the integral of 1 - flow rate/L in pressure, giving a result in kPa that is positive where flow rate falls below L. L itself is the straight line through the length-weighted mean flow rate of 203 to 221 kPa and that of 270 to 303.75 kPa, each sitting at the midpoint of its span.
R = 2.62 kPa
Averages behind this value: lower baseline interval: 438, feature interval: 424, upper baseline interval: 466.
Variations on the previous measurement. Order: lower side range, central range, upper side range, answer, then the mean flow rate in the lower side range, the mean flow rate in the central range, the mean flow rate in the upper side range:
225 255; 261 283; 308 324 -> -1.1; 416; 461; 469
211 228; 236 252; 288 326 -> 1.3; 436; 410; 468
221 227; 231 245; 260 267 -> 0.6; 423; 413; 447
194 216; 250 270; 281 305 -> 0.4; 429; 441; 464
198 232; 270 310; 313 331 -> 0.8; 431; 462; 490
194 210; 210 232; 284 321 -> 0.2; 427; 431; 462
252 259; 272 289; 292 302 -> -0.8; 440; 468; 453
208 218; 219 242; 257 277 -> 1.4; 443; 419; 454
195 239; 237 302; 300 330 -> 0.9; 428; 447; 475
